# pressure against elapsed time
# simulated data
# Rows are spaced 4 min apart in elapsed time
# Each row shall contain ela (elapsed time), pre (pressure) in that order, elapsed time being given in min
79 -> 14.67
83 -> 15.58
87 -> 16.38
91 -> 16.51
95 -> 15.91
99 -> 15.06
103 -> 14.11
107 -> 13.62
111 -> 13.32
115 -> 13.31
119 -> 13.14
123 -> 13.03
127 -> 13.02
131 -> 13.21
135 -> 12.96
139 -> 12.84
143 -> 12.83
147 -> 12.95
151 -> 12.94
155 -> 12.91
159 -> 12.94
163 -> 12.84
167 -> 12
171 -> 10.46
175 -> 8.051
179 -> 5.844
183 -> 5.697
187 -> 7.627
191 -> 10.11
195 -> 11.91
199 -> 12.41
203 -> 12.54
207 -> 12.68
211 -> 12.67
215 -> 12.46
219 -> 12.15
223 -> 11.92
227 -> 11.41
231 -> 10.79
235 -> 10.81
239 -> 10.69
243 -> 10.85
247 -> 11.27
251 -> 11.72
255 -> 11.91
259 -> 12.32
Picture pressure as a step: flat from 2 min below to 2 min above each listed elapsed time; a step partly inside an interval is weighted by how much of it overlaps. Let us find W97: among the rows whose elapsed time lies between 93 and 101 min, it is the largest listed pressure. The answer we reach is 15.91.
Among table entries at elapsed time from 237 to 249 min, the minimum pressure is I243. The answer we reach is 10.69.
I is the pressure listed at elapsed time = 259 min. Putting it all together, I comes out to 12.32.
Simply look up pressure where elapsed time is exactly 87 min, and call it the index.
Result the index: 16.38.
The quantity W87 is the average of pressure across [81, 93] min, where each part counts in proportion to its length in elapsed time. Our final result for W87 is 16.2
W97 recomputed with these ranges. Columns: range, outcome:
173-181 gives 8.051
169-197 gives 11.91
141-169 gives 12.95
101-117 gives 14.11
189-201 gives 12.41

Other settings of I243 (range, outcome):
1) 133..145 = 12.83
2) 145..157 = 12.91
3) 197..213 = 12.41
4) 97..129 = 13.02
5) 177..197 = 5.697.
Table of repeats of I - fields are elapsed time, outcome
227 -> 11.41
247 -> 11.27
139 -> 12.84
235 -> 10.81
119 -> 13.14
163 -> 12.84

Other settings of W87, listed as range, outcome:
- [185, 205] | 10.9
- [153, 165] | 12.9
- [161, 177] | 10.8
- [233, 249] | 10.9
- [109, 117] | 13.3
